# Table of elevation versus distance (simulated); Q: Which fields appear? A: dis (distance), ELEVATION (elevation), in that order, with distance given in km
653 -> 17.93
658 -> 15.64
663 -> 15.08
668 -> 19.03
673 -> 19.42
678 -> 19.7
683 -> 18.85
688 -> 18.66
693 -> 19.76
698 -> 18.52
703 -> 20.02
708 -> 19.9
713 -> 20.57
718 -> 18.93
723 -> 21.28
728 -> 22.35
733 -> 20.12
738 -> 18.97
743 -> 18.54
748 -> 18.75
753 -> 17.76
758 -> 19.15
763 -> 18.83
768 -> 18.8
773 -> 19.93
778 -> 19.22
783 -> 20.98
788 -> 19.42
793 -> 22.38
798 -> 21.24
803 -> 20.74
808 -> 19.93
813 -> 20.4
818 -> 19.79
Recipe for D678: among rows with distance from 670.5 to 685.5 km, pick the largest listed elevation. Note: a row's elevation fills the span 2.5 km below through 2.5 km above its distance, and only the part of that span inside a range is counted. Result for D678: 19.7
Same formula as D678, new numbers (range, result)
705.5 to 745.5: 22.35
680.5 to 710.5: 20.02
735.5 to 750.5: 18.97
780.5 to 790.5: 20.98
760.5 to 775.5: 19.93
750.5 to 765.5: 19.15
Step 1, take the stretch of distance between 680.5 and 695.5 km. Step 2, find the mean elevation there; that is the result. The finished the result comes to 19.1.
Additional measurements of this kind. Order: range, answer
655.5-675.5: 17.3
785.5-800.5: 21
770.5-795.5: 20.4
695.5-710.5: 19.5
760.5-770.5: 18.8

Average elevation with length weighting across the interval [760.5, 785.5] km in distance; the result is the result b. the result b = 19.6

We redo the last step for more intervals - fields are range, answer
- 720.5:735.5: 21.2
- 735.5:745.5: 18.8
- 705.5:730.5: 20.6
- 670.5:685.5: 19.3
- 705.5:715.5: 20.2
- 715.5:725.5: 20.1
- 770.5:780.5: 19.6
